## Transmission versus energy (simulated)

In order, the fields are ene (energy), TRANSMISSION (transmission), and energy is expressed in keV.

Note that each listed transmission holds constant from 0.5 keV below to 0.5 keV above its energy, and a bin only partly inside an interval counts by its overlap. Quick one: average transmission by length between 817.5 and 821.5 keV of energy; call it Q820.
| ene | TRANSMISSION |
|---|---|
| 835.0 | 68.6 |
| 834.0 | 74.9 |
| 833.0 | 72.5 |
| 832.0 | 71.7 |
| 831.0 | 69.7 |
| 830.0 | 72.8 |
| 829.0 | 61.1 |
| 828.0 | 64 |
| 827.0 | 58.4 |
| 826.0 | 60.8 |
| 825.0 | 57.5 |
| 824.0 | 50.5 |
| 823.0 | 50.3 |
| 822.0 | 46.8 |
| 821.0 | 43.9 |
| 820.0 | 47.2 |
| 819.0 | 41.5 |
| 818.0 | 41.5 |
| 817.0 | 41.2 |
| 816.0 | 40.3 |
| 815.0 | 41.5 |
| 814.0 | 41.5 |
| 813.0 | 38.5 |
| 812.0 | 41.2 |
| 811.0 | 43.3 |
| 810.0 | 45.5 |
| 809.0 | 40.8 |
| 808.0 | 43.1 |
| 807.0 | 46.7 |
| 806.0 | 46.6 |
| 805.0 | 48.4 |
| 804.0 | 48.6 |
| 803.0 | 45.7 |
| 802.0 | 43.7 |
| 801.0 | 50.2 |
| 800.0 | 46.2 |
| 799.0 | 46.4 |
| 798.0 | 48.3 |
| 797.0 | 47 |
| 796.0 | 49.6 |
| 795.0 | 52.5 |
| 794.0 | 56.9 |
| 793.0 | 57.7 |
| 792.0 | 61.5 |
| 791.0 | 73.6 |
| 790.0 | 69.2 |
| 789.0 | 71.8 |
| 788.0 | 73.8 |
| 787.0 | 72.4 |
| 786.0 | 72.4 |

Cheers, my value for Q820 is 43.5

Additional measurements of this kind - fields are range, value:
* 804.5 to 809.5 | 45.1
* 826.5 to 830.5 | 64.1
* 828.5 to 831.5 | 67.9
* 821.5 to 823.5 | 48.5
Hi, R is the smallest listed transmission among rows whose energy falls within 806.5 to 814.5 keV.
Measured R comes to 38.5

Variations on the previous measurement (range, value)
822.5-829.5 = 50.3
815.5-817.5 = 40.3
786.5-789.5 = 71.8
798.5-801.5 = 46.2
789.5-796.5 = 49.6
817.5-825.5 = 41.5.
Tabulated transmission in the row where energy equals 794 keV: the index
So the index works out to 56.9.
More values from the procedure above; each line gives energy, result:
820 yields 47.2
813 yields 38.5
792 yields 61.5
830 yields 72.8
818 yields 41.5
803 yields 45.7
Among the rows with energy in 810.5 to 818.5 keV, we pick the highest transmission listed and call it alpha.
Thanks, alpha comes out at 43.3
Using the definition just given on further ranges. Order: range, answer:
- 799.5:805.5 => 50.2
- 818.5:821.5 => 47.2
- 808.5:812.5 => 45.5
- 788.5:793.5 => 73.6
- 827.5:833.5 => 72.8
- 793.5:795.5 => 56.9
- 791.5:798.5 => 61.5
